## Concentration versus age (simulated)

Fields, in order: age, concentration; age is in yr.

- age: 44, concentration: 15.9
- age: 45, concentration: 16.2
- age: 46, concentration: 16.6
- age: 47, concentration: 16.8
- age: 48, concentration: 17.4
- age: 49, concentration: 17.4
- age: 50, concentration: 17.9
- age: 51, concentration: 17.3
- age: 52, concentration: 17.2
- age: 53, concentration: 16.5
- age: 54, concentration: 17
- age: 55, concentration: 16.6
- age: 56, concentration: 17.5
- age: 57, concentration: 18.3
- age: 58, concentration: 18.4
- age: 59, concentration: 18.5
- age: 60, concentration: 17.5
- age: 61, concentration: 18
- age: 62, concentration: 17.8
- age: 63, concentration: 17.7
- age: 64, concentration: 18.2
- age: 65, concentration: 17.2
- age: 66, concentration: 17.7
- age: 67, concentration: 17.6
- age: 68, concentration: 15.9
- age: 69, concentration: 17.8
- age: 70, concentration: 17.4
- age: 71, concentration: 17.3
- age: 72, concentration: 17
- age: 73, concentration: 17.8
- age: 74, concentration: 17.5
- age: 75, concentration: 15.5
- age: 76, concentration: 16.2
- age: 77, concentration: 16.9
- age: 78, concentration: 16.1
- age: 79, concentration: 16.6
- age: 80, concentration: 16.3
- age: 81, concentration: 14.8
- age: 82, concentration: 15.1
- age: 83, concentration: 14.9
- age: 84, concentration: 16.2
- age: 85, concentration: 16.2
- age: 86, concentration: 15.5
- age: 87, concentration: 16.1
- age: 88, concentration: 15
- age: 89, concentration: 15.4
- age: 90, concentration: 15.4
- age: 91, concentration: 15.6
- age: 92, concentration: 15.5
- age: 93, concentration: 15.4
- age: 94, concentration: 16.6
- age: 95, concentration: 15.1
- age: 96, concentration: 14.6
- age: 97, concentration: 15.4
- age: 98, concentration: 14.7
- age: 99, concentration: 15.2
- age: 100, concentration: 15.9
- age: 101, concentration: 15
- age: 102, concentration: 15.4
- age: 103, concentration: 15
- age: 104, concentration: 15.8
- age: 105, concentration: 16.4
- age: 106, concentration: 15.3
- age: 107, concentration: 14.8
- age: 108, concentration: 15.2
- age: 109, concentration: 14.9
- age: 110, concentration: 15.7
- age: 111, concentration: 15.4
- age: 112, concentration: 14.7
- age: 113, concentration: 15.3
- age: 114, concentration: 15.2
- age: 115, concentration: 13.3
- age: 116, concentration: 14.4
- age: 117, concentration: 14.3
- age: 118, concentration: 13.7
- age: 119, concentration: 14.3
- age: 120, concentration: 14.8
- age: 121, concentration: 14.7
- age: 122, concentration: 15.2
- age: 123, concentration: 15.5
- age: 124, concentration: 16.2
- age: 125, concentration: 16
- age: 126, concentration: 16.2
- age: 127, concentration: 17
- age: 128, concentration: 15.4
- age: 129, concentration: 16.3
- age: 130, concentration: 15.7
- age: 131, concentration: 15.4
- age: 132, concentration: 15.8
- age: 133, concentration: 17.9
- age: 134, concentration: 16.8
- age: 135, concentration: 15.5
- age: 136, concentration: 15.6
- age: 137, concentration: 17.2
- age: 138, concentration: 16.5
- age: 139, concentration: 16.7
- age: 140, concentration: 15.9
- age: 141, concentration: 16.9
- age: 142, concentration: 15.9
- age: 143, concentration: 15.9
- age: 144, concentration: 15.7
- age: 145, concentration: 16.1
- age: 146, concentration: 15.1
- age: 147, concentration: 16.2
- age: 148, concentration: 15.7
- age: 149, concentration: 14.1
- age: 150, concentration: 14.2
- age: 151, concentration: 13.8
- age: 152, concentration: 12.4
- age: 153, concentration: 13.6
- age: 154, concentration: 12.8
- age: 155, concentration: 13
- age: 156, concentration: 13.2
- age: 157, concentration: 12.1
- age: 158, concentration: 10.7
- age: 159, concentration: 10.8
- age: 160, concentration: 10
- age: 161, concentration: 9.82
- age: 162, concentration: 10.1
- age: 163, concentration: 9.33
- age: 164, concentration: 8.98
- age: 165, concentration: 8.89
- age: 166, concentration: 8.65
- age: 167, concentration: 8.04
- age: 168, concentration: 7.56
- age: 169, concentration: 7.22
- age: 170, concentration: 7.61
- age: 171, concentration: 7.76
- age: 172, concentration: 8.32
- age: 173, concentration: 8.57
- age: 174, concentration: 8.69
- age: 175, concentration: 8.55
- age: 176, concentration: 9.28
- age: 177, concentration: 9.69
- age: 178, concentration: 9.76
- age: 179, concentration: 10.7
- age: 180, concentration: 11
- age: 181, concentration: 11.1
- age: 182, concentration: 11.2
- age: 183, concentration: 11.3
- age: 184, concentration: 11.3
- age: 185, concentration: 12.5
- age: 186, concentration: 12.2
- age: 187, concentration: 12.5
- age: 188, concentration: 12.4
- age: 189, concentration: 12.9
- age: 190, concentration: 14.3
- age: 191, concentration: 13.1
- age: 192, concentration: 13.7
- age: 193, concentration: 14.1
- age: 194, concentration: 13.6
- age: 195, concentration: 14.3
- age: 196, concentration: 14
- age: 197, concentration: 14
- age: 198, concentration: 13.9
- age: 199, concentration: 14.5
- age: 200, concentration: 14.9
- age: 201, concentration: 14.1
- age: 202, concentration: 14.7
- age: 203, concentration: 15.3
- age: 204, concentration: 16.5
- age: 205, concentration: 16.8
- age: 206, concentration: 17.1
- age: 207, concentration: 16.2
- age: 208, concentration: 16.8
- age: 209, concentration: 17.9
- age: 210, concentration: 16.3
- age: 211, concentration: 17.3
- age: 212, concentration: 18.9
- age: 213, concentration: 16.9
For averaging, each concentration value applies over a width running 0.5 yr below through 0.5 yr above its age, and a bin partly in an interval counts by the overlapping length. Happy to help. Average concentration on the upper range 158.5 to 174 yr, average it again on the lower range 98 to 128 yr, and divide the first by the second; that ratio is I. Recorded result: 0.58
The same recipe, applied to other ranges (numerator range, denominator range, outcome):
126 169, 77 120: 0.90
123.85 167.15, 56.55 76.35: 0.81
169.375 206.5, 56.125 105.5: 0.75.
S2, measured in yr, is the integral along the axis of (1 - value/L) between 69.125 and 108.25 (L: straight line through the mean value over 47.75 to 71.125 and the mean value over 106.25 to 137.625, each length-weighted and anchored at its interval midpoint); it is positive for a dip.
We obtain 1.71 yr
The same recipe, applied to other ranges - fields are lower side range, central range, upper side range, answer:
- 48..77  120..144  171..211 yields -1.7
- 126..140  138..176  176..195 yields 6.9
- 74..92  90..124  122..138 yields 1.8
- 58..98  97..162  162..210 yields -2.4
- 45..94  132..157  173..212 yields -0.9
